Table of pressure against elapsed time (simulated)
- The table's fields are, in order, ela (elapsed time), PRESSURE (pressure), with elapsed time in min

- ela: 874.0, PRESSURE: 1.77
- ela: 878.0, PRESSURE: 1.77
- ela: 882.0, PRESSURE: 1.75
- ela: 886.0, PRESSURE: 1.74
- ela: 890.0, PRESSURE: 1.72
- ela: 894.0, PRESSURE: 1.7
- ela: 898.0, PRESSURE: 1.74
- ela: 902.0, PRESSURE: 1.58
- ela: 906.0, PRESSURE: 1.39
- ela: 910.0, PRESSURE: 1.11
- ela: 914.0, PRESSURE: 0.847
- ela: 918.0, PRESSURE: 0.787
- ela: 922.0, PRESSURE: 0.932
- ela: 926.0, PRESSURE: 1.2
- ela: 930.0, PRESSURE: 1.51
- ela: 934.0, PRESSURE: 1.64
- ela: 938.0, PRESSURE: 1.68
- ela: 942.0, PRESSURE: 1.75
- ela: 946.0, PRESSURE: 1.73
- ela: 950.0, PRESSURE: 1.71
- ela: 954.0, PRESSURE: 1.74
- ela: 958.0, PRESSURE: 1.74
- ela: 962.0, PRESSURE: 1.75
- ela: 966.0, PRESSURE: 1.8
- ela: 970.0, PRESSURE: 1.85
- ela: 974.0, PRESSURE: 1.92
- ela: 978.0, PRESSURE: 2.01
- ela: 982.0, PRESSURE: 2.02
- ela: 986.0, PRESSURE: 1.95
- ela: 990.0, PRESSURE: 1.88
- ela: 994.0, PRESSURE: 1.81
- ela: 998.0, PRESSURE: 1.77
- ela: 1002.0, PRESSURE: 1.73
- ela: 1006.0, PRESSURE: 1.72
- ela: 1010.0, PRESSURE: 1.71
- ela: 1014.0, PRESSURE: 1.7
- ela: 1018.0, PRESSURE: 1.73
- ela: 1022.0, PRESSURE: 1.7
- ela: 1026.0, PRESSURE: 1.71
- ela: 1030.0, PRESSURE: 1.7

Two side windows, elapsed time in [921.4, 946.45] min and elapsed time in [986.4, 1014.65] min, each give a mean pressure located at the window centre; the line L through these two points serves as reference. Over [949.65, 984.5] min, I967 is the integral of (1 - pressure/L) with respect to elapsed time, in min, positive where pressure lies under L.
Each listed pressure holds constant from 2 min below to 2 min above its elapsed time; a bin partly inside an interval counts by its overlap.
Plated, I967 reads -4.3 min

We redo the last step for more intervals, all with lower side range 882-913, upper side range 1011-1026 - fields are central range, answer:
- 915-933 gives 5.3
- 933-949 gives -0.9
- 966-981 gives -2.4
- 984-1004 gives -1.8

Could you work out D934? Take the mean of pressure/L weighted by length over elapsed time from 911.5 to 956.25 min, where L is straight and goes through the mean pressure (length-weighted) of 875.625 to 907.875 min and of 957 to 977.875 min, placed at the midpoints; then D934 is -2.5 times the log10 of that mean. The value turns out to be 0.25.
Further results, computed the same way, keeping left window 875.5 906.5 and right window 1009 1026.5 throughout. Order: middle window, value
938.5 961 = -0.020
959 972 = -0.058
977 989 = -0.164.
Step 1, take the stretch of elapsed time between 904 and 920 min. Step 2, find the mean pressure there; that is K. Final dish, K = 1.03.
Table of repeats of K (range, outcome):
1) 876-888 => 1.75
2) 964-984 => 1.92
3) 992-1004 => 1.77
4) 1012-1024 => 1.71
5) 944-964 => 1.73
